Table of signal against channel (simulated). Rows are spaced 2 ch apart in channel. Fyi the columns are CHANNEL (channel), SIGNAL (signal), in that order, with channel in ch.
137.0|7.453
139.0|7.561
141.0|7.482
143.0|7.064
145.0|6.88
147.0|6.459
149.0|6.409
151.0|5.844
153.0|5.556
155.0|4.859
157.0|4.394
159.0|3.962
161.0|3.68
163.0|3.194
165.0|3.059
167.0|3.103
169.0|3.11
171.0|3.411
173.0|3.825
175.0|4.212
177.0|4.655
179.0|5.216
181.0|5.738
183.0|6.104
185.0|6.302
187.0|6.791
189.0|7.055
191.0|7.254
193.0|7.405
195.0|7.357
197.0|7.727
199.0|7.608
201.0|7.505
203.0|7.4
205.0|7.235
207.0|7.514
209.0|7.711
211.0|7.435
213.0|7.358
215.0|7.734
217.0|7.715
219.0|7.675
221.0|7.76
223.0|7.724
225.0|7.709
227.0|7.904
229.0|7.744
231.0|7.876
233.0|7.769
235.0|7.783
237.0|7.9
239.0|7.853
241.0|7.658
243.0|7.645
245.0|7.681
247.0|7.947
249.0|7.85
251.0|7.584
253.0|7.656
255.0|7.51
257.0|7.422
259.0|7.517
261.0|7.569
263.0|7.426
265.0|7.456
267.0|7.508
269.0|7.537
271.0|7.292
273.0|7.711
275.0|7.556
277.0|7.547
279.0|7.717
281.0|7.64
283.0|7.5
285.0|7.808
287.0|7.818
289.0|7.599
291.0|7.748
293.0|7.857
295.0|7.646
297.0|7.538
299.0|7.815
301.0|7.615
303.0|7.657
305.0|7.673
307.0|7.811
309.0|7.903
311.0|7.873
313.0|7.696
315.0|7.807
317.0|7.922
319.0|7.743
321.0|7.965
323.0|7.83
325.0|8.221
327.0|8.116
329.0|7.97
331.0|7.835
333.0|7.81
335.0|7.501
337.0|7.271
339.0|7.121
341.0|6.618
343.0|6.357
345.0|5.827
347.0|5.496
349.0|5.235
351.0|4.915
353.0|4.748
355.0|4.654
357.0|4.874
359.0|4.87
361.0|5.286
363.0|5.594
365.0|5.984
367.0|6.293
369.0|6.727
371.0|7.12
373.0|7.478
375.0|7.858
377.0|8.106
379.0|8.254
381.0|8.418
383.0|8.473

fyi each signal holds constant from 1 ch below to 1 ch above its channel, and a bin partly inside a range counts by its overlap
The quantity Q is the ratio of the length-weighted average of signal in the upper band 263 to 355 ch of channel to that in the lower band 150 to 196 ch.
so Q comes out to 1.46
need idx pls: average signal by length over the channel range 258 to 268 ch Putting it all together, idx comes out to 7.5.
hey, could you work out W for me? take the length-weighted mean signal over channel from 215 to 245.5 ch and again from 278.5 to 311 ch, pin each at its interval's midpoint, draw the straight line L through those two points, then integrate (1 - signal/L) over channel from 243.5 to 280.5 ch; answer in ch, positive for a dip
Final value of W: 0.73 ch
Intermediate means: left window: 7.76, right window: 7.71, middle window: 7.58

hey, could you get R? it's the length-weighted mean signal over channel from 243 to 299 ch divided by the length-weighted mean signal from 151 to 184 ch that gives 1.77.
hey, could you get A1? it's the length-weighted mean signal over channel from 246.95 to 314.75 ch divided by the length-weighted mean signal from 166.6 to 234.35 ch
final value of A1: 1.14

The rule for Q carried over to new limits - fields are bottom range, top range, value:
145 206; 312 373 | 1.20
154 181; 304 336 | 1.98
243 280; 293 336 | 1.03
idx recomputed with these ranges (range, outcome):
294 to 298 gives 7.59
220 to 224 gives 7.74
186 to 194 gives 7.13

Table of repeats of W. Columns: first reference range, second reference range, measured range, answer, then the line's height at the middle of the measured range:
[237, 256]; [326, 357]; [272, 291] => -1.08 ch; 7.25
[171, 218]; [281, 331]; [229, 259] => -2.32 ch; 7.16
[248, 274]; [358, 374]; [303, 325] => -3.17 ch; 6.85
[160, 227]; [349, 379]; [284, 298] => -3.56 ch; 6.15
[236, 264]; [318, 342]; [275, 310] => -0.15 ch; 7.66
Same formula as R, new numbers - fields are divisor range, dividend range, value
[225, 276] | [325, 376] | 0.84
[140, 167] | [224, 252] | 1.49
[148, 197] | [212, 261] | 1.49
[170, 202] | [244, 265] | 1.24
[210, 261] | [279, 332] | 1.01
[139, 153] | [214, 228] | 1.16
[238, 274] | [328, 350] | 0.90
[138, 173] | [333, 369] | 1.17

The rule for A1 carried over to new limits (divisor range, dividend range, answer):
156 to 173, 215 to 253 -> 2.21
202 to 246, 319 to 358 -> 0.87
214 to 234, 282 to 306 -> 0.99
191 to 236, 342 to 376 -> 0.77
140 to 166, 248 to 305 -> 1.44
